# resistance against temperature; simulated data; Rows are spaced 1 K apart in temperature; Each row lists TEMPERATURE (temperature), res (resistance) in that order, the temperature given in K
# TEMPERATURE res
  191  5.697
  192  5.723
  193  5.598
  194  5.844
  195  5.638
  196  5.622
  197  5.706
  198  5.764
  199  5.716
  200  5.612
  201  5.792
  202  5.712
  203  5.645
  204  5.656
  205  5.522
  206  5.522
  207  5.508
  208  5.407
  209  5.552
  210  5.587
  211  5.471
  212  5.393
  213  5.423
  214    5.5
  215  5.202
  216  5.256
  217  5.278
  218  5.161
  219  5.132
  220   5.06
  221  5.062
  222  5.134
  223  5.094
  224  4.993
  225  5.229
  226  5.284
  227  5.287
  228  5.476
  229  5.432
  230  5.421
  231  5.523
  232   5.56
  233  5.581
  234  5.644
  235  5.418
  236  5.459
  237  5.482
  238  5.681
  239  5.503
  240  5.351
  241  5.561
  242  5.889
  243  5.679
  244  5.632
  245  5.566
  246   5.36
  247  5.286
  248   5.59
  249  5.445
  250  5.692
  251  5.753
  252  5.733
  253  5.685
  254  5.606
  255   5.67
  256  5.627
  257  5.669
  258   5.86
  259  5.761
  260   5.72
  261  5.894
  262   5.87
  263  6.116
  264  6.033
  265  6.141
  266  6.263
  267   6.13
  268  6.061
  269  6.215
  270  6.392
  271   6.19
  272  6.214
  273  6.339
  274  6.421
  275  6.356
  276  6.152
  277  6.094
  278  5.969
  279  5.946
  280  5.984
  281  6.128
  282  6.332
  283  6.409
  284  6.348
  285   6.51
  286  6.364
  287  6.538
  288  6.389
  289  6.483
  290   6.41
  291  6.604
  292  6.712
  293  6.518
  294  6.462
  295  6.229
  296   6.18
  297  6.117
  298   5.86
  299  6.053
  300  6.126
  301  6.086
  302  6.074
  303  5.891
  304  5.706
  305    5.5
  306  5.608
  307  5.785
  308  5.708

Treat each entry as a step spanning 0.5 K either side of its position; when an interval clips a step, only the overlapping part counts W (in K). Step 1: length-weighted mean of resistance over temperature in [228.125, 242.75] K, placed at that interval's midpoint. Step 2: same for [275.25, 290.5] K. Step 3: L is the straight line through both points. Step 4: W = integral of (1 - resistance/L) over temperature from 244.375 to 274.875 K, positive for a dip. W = 0.2 K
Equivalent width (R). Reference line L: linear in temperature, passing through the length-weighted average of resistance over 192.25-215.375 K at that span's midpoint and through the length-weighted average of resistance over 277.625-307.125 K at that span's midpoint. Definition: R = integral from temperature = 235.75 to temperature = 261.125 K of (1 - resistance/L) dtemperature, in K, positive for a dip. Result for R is 1.2 K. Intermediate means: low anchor 5.59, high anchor 6.18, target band 5.62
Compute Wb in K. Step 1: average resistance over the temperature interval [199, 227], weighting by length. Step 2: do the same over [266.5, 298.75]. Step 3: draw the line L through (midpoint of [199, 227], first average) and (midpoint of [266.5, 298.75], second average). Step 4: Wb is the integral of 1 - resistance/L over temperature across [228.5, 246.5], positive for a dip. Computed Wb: 0.49 K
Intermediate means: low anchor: 5.38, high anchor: 6.28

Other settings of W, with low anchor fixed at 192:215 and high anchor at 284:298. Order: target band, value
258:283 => 0.40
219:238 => 1.57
